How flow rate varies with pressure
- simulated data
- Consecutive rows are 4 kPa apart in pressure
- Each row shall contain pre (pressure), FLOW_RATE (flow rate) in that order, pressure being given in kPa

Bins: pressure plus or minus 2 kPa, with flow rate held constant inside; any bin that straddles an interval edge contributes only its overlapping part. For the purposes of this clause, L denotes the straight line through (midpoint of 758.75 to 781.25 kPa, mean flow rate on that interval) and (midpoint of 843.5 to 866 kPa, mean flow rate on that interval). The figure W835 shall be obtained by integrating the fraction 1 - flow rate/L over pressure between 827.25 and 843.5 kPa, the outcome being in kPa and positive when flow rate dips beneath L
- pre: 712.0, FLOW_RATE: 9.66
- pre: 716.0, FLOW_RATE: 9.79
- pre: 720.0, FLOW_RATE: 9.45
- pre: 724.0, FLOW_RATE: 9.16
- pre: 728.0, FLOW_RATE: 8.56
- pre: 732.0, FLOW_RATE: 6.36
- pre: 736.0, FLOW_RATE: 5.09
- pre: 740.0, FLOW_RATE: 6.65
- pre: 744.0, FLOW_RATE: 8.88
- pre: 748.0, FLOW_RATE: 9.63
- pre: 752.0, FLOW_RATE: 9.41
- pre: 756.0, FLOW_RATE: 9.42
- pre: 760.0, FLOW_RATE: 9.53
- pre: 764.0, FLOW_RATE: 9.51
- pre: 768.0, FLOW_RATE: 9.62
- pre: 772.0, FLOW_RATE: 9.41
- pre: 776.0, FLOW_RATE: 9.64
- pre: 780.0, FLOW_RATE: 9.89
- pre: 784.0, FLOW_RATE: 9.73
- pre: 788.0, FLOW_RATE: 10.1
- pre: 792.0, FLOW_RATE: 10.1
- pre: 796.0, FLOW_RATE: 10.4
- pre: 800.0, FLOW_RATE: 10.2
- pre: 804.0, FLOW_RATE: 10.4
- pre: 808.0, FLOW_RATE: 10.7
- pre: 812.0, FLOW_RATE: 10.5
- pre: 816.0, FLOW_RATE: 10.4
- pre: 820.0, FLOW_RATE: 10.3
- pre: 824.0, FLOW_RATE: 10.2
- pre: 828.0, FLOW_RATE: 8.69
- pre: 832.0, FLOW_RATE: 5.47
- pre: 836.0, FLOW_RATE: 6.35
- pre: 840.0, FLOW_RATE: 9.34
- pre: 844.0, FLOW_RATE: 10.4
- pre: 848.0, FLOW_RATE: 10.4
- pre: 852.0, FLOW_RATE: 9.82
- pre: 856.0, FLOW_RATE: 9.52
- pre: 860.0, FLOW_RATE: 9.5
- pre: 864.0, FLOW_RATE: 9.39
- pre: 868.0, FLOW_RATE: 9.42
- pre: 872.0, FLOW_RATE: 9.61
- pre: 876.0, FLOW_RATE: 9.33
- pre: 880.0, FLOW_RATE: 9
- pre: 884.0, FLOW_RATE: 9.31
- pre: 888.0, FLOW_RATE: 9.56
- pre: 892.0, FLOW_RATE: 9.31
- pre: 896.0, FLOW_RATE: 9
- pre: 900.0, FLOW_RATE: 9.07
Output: 3.5 kPa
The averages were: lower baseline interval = 9.59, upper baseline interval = 9.8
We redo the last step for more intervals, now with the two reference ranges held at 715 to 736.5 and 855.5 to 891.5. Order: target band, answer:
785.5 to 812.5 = -4.70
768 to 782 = -1.71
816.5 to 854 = 0.13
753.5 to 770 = -2.00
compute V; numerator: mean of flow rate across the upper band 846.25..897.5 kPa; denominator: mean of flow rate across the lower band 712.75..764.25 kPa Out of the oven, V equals 1.11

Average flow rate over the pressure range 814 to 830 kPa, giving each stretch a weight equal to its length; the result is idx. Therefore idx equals 9.9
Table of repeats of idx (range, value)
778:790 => 9.91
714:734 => 8.66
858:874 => 9.48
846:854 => 10.1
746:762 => 9.5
